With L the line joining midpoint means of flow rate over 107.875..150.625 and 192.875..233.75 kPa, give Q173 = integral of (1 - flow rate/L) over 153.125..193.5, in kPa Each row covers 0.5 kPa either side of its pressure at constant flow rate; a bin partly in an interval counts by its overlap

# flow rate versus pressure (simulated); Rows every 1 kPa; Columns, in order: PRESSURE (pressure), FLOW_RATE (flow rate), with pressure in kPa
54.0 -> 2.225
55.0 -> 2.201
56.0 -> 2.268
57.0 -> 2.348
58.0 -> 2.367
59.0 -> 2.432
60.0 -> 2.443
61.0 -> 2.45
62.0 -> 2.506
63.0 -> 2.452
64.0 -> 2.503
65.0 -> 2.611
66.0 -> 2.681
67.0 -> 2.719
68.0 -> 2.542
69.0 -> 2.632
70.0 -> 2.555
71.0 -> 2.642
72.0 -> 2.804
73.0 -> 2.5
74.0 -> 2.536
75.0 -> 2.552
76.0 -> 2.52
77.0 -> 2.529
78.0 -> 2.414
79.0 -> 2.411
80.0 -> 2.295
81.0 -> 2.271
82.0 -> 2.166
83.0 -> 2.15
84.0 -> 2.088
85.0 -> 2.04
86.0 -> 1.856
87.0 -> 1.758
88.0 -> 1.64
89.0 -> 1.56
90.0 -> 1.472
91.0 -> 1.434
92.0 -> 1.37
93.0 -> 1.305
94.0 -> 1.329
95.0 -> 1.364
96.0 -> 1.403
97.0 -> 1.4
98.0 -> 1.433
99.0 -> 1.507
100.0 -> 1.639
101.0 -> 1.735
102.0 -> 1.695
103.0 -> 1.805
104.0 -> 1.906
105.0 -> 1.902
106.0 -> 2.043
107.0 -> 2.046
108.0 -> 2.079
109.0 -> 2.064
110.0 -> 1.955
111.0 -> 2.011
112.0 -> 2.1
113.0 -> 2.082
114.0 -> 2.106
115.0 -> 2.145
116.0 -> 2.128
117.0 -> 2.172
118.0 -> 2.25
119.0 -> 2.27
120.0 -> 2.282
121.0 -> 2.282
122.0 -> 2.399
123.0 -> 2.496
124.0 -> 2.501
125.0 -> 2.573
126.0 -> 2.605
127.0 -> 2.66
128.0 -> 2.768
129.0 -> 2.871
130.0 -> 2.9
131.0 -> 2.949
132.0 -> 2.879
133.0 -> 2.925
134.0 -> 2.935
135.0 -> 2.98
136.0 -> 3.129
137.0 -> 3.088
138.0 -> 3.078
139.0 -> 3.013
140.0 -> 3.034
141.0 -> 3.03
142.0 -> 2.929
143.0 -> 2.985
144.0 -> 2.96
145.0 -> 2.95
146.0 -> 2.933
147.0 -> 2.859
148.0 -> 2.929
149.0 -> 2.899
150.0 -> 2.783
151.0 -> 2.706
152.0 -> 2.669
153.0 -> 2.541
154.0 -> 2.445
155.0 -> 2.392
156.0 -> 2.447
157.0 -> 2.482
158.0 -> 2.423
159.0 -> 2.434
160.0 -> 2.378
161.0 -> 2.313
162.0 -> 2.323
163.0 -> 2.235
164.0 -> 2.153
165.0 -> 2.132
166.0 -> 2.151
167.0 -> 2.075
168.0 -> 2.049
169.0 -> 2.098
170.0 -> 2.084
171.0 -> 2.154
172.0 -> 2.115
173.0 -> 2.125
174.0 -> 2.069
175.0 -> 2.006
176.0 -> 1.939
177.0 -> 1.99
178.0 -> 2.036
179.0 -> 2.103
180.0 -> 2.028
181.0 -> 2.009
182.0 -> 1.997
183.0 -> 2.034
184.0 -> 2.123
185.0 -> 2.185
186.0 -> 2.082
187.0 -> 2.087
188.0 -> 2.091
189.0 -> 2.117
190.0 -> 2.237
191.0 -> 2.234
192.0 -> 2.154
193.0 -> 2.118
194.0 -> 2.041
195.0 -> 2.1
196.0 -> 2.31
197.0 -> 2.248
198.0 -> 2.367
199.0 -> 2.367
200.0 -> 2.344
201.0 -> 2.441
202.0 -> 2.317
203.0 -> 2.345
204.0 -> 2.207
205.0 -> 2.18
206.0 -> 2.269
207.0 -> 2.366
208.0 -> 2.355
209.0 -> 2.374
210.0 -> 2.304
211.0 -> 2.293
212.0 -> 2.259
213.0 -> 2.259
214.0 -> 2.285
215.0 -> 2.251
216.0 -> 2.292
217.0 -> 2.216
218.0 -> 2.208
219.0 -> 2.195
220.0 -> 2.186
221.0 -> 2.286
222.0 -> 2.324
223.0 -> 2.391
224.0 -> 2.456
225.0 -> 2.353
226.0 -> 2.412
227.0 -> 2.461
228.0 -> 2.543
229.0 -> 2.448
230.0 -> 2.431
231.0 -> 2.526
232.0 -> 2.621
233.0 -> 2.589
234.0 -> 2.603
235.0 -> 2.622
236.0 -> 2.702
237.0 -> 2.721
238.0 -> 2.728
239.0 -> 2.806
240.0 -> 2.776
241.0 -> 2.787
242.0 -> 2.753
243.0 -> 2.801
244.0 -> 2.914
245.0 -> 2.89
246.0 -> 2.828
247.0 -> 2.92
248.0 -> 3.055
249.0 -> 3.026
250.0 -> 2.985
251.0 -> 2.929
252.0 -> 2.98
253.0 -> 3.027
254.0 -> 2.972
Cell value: 4.97 kPa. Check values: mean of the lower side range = 2.63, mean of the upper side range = 2.33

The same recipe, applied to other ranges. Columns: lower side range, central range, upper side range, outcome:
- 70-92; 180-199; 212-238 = 1.7 kPa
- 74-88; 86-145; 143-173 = 2.7 kPa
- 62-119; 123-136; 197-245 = -3.7 kPa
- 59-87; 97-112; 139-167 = 4.0 kPa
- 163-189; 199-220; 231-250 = 1.3 kPa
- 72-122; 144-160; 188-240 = -3.8 kPa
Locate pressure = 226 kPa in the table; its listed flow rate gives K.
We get 2.412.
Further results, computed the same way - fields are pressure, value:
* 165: 2.132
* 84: 2.088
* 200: 2.344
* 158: 2.423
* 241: 2.787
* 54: 2.225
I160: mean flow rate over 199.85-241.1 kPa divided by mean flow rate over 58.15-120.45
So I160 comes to 1.15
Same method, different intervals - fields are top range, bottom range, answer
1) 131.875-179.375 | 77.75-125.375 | 1.30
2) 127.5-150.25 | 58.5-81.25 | 1.17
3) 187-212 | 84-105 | 1.41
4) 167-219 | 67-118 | 1.08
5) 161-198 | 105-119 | 1.01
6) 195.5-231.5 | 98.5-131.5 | 1.05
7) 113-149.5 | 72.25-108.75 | 1.43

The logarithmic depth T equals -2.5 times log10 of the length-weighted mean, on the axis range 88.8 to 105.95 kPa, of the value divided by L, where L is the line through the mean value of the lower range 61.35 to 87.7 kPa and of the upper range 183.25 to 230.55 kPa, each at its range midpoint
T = 0.462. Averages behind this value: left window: 2.41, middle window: 1.56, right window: 2.27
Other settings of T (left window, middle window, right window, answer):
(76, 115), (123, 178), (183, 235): -0.24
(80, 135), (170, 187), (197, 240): 0.11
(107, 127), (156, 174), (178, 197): -0.03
